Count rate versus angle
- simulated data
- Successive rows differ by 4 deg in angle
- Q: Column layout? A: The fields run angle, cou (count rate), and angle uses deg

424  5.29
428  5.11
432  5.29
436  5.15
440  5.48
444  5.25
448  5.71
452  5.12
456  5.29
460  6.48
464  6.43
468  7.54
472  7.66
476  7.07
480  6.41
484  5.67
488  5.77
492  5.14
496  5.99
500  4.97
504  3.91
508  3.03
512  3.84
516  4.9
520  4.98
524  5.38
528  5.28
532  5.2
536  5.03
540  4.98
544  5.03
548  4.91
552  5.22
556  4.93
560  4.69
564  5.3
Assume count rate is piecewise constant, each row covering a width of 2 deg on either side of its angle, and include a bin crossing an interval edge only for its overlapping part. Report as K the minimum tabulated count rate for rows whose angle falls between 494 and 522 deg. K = 3.03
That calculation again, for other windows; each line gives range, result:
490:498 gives 5.14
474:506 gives 3.91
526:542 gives 4.98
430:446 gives 5.15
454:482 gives 5.29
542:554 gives 4.91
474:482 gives 6.41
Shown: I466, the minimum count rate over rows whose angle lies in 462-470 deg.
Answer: 6.43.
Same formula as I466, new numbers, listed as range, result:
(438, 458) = 5.12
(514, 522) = 4.9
